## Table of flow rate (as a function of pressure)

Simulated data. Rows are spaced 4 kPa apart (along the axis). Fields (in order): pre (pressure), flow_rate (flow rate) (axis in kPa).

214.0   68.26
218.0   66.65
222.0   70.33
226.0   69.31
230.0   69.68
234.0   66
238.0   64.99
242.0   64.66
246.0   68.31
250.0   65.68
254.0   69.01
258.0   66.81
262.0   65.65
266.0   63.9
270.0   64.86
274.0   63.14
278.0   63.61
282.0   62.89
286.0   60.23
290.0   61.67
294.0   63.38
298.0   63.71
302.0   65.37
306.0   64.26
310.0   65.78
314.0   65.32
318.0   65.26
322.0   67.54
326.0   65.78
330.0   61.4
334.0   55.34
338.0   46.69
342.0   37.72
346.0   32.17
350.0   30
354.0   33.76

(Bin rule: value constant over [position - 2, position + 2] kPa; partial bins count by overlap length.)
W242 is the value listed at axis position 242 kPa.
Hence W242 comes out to 64.66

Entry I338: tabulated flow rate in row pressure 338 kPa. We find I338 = 46.69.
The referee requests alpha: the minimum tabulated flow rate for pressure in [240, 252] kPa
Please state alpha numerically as 64.66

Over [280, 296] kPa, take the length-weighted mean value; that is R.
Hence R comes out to 62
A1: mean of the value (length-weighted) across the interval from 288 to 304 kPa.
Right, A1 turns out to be 63.5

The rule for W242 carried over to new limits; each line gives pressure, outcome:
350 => 30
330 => 61.4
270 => 64.86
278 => 63.61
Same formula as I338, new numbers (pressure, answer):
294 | 63.38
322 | 67.54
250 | 65.68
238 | 64.99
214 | 68.26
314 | 65.32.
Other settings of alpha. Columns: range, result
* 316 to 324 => 65.26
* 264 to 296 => 60.23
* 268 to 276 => 63.14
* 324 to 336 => 55.34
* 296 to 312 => 63.71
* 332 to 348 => 32.17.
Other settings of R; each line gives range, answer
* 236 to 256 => 66.5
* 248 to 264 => 66.8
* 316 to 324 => 66.4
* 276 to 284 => 63.2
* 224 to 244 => 66.9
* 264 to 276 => 64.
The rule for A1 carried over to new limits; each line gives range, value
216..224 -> 68.5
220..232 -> 69.8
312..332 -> 65.1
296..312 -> 64.8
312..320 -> 65.3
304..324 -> 65.6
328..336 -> 58.4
